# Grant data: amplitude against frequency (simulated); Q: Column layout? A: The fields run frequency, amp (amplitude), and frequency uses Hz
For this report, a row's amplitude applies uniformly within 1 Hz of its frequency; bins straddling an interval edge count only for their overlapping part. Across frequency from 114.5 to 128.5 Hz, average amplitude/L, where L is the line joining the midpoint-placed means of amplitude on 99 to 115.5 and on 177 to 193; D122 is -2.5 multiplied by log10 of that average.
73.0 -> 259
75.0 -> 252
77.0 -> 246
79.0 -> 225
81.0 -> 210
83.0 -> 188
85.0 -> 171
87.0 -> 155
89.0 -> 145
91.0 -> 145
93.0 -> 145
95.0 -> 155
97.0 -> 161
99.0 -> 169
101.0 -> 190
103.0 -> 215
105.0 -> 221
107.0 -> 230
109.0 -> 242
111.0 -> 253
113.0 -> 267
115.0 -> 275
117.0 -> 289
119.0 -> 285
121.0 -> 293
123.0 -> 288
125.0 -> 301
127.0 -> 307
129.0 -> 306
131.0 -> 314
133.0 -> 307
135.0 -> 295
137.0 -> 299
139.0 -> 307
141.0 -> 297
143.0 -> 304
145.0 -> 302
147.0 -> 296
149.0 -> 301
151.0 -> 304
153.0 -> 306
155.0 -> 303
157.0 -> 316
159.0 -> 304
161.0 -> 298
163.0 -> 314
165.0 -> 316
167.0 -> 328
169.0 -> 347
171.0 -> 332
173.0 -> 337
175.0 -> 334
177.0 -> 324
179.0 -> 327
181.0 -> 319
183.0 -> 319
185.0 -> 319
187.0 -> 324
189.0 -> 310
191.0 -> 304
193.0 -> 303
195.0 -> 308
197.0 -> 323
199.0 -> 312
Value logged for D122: -0.18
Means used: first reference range 231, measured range 292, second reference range 317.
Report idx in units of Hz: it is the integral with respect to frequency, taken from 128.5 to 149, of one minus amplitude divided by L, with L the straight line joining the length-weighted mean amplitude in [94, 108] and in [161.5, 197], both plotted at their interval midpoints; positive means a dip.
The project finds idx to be -4.0 Hz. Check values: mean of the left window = 192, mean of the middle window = 303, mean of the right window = 321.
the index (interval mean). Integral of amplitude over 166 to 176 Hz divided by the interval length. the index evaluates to 336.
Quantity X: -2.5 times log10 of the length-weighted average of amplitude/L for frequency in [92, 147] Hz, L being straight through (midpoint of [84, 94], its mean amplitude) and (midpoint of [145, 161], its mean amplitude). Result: -0.16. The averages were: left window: 152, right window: 304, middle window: 261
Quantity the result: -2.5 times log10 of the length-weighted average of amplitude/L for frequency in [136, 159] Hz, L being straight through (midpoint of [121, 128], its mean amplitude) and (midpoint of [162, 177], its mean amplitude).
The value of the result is 0.04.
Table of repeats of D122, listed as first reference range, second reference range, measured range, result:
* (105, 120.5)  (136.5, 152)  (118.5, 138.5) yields -0.07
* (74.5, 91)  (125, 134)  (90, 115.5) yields 0.20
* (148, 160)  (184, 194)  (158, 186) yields -0.05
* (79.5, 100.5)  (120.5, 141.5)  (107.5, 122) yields -0.09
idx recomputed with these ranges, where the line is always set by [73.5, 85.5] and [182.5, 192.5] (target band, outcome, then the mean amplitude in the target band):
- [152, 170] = -1.5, 315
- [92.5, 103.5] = 3.0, 172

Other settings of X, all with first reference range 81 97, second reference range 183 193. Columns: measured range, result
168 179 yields -0.15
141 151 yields -0.21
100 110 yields -0.18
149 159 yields -0.17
